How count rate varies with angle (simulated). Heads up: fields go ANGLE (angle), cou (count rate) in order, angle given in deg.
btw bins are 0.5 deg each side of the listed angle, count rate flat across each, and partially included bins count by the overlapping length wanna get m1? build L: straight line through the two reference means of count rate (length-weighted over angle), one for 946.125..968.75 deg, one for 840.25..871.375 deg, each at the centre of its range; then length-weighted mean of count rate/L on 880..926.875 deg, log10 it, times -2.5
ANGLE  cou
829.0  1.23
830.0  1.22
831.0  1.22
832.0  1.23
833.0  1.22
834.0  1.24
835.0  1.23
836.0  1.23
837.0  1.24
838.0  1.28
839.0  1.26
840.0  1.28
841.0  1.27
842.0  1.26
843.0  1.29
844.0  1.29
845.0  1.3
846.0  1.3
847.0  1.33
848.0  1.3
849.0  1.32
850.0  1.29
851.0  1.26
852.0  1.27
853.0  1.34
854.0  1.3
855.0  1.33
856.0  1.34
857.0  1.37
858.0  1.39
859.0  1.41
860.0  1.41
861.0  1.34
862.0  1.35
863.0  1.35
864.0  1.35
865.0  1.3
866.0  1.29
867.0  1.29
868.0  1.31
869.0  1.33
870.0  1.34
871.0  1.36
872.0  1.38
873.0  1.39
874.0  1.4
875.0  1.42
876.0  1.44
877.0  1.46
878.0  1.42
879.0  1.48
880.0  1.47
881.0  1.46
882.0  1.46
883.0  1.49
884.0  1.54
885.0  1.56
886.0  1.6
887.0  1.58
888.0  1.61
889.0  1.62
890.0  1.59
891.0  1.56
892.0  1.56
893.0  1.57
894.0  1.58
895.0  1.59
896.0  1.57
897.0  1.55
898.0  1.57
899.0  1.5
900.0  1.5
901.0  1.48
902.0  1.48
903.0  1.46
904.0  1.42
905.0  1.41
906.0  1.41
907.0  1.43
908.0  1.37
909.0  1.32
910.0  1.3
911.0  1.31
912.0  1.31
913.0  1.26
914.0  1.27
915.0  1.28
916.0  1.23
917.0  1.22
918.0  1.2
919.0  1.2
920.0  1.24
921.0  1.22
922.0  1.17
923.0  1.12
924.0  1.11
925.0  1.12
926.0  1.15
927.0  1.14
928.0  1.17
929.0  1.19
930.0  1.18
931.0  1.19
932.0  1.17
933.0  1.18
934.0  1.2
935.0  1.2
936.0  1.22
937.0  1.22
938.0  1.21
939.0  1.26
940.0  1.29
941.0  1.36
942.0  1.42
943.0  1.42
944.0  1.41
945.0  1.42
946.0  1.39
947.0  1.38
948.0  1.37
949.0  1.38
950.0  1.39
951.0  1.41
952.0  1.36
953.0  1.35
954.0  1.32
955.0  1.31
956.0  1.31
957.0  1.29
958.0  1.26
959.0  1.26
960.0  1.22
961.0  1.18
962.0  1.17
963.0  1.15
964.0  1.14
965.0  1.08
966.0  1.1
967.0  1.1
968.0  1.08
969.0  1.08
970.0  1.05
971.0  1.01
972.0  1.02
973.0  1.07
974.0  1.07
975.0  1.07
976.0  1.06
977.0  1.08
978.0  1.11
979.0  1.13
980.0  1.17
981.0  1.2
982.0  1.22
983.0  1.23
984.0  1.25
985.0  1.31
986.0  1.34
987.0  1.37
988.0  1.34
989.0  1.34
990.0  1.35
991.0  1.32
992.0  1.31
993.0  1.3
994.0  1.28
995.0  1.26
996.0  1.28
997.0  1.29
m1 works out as -0.089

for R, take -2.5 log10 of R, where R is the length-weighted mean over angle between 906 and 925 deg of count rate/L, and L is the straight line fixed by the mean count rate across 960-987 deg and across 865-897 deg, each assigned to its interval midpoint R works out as 0.08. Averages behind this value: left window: 1.47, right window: 1.14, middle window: 1.25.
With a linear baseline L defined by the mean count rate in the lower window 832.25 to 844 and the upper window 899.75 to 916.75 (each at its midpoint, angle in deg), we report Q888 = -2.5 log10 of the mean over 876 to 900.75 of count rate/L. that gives -0.15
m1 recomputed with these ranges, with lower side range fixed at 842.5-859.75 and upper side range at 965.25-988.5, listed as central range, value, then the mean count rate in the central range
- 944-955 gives -0.16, 1.38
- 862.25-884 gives -0.08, 1.39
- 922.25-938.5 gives 0.04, 1.17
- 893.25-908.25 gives -0.19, 1.49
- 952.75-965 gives -0.06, 1.24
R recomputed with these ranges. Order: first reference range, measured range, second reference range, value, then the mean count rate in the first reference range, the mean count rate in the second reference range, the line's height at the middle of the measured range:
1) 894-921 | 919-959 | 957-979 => -0.026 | 1.38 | 1.12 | 1.24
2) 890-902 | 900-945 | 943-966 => 0.127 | 1.55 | 1.3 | 1.43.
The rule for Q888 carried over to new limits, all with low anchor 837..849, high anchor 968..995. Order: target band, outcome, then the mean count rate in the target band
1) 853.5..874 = -0.062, 1.35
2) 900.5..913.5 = -0.114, 1.38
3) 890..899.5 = -0.240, 1.56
